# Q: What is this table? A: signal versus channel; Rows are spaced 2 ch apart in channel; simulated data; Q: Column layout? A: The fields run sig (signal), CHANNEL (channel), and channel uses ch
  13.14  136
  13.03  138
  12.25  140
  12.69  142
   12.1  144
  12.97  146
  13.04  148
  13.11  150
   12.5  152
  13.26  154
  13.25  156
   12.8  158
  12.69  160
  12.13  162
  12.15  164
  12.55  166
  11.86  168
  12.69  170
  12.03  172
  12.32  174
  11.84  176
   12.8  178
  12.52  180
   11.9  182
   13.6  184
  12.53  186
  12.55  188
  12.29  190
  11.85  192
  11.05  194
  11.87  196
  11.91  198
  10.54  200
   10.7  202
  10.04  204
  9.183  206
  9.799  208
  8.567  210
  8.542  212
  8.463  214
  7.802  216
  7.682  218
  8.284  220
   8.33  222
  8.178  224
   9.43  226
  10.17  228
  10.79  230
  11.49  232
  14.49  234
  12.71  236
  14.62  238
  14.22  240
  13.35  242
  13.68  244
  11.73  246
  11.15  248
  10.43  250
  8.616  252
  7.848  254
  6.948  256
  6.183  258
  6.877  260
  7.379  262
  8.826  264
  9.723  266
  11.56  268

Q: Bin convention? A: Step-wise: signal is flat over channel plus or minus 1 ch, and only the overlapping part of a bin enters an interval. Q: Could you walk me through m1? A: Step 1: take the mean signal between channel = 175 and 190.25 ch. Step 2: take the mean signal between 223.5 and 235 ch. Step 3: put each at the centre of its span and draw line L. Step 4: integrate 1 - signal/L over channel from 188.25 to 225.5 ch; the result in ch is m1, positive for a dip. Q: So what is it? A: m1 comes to 6.12 ch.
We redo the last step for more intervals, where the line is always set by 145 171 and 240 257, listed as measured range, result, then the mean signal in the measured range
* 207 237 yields 4.3 ch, 9.65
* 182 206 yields 0.6 ch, 11.6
